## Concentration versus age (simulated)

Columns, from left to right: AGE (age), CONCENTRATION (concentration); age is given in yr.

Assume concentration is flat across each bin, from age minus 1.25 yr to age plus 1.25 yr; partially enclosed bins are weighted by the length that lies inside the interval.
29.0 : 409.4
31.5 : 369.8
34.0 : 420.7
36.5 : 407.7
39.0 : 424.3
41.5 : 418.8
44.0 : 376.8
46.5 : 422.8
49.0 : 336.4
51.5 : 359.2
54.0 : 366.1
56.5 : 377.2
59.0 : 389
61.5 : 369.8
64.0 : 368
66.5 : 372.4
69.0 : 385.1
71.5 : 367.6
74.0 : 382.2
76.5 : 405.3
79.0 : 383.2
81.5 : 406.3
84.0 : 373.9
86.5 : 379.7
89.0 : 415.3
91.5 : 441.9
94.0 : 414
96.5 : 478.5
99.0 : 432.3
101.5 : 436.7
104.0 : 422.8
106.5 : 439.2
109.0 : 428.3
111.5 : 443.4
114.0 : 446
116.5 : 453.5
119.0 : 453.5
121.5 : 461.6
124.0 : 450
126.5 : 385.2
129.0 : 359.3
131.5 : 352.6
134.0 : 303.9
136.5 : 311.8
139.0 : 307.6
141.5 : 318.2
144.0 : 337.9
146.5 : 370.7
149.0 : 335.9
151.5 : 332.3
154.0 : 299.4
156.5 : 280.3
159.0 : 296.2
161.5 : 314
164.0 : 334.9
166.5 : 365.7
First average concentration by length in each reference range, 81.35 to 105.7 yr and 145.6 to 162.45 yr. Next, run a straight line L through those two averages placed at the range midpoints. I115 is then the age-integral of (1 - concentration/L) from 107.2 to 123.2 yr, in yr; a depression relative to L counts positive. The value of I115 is -2.7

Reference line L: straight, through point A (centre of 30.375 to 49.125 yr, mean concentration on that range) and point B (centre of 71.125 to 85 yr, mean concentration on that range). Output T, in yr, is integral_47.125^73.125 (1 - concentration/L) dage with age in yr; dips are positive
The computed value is 1.54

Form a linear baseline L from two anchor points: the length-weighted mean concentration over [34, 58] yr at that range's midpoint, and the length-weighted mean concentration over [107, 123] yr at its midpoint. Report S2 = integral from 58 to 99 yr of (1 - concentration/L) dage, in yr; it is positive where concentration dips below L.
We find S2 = 2.0 yr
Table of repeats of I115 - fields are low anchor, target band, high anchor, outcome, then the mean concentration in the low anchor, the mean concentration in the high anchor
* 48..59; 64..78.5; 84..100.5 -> 0.4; 364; 423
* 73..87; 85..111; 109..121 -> -0.6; 389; 448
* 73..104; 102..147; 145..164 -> -3.6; 413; 320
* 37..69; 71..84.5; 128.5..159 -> -0.8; 382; 324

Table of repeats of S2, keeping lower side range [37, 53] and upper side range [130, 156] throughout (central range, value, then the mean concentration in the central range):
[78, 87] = -0.5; 386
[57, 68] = 0.1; 375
